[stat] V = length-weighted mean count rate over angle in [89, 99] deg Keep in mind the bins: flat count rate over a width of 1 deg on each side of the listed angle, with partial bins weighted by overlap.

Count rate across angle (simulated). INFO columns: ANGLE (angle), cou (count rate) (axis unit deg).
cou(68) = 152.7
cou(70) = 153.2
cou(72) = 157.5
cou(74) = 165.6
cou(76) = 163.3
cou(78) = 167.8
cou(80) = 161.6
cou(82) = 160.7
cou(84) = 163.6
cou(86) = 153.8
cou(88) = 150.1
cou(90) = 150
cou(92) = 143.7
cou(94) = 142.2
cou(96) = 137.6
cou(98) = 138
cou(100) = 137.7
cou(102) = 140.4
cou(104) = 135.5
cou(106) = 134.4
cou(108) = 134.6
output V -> 142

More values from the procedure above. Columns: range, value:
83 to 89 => 156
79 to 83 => 161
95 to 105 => 138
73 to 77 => 164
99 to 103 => 139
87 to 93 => 148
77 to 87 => 162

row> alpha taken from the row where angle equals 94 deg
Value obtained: 142.2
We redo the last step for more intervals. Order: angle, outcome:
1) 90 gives 150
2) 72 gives 157.5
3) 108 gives 134.6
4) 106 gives 134.4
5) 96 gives 137.6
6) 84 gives 163.6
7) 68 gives 152.7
